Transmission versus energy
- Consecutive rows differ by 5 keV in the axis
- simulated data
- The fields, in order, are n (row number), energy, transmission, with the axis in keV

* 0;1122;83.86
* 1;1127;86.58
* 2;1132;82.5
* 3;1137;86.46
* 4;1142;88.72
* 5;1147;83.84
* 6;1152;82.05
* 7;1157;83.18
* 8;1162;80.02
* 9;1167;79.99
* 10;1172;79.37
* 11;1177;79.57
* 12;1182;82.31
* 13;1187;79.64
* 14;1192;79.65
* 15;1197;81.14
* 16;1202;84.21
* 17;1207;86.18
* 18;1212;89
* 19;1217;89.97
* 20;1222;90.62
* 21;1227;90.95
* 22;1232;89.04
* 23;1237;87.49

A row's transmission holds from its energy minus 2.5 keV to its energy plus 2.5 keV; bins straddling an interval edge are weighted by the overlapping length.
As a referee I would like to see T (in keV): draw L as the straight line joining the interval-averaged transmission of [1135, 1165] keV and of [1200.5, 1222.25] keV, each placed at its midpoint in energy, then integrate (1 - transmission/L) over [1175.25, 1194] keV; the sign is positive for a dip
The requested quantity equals 1.3 keV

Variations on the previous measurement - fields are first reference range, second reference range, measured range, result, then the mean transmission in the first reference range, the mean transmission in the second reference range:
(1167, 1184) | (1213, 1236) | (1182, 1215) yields 0.58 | 80.3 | 89.9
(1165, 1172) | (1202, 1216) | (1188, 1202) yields 0.61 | 79.8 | 87.2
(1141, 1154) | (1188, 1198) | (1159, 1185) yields 0.59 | 84.5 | 80.2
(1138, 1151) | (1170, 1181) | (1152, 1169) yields 0.31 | 85.8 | 79.9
